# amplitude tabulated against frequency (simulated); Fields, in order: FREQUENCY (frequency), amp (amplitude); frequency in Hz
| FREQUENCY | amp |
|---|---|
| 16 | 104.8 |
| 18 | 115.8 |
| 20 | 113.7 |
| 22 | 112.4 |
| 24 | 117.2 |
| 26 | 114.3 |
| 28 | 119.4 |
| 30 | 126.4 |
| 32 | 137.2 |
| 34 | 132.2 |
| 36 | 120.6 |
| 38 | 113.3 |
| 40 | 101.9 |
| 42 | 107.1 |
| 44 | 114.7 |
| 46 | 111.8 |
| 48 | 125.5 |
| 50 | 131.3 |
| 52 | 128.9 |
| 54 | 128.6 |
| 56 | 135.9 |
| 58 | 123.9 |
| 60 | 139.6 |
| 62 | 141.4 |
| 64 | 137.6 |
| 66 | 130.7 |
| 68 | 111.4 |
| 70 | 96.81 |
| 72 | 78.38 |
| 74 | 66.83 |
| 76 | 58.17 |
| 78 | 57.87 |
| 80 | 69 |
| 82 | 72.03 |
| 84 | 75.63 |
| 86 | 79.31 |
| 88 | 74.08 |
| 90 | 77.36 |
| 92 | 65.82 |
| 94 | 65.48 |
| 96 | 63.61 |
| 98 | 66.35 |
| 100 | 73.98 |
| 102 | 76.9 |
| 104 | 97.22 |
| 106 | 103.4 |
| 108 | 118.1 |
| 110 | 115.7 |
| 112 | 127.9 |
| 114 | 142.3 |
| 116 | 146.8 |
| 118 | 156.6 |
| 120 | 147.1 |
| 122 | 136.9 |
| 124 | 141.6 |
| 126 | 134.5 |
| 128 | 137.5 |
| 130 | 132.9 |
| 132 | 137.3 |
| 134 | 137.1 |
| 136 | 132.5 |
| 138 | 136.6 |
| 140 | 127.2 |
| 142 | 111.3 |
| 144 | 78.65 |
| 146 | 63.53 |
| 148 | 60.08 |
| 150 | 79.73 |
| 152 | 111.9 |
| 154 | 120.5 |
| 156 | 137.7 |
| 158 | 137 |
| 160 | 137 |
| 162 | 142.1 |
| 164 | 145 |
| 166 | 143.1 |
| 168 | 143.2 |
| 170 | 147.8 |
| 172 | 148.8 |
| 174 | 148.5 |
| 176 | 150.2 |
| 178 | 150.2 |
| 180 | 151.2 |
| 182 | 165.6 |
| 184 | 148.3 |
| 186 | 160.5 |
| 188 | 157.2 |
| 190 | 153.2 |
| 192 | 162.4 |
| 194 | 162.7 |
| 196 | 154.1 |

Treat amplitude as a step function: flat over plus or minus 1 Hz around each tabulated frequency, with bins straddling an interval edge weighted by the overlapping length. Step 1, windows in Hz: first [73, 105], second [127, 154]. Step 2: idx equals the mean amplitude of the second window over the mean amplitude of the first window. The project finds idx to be 1.57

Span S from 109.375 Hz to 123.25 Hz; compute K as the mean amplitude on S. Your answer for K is 140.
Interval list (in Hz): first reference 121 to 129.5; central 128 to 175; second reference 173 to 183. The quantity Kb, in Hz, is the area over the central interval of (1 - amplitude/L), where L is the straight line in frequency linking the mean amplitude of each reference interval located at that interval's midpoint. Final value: 6.7 Hz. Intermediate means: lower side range 137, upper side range 153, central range 125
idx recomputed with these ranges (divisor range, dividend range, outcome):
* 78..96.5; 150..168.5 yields 1.86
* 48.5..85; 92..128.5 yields 1.07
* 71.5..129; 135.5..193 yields 1.36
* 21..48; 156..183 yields 1.24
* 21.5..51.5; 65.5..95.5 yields 0.65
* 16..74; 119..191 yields 1.12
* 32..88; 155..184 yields 1.37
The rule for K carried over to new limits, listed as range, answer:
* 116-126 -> 145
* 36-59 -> 120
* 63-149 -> 103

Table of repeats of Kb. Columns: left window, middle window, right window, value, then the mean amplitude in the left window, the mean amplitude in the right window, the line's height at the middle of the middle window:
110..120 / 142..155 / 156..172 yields 4.97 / 141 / 142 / 142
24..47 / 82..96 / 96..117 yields 4.65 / 118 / 105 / 108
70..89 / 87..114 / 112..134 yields 4.47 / 71.5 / 141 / 105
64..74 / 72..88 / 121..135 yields 5.92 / 104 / 137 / 110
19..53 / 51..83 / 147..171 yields 4.21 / 119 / 125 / 121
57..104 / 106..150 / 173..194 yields -2.37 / 87.3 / 155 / 119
